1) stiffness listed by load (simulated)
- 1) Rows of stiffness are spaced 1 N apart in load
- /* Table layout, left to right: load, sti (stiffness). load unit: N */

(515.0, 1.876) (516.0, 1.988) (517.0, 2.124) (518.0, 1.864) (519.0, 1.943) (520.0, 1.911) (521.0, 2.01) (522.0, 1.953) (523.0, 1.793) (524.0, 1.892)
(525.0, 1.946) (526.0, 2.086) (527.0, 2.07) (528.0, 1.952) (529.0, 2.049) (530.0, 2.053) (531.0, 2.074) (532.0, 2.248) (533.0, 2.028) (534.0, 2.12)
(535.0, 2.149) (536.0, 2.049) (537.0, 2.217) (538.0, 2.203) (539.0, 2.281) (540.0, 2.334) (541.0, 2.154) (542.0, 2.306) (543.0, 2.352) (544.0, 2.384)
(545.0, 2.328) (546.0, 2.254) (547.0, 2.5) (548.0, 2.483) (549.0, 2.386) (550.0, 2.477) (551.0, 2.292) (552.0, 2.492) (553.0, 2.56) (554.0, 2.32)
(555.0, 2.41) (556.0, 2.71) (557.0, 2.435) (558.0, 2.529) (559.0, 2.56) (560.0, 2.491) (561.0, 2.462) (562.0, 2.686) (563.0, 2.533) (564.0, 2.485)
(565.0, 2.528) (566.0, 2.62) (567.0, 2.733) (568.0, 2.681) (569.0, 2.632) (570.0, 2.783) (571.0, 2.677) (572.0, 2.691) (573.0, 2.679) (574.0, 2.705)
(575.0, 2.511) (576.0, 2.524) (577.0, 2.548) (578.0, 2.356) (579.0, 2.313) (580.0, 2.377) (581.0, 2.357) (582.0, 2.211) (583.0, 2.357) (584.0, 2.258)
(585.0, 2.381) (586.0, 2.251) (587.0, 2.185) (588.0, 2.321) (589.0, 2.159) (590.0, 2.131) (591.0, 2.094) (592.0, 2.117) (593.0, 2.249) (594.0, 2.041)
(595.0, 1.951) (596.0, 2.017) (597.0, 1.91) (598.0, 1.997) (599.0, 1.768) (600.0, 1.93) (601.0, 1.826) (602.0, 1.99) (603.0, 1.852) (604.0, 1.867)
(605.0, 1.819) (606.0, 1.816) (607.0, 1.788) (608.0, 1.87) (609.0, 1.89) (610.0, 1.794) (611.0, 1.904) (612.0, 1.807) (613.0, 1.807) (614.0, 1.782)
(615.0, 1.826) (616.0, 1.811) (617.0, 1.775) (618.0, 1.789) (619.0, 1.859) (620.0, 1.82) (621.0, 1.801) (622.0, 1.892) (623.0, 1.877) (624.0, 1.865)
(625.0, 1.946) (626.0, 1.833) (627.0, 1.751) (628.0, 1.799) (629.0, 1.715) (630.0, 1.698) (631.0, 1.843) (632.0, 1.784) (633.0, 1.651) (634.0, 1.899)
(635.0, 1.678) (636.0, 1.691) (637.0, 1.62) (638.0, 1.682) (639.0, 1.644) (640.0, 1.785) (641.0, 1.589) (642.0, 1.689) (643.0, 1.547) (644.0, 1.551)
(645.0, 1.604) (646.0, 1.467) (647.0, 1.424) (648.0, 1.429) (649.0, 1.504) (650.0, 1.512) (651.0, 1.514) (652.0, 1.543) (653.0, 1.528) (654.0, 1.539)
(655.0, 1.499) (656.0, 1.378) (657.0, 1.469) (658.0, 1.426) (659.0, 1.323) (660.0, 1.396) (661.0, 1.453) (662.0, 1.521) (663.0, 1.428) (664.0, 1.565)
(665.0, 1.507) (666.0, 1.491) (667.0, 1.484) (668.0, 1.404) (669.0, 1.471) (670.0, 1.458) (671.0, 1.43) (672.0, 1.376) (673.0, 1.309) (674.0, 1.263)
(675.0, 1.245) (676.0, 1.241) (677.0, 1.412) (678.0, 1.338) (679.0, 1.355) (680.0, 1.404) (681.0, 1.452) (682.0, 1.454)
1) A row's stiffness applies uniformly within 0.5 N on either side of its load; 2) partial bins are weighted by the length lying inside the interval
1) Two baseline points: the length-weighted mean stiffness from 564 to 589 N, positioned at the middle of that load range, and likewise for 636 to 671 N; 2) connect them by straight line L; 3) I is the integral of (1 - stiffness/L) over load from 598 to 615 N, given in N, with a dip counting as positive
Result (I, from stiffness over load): 2.06 N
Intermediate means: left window 2.48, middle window 1.85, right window 1.51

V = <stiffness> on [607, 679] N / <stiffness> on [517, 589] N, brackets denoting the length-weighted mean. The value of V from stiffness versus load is 0.69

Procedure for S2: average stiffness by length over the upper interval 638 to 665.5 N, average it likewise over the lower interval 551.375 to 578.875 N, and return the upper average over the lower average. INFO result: 0.59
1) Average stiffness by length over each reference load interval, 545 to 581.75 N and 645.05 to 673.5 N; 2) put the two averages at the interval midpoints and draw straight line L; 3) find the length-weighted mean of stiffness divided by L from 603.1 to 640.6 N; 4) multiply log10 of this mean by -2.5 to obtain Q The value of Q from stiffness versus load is 0.04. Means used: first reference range 2.52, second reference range 1.46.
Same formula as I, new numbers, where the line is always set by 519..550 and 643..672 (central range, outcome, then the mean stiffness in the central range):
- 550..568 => -4.5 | 2.52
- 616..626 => -1.0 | 1.84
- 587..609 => -2.1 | 1.98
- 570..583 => -3.9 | 2.5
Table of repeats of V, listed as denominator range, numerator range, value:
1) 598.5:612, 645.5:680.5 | 0.77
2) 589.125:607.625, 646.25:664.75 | 0.75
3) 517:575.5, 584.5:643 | 0.81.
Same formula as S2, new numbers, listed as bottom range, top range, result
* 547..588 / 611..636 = 0.72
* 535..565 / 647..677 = 0.60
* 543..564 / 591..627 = 0.76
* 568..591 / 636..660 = 0.63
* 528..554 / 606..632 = 0.80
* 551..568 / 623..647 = 0.67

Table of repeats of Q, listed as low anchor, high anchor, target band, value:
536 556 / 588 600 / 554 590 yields -0.14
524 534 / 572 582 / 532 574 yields -0.08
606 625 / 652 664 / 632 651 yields 0.00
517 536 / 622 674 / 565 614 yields -0.22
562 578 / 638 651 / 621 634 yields 0.00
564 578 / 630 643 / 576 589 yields 0.06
